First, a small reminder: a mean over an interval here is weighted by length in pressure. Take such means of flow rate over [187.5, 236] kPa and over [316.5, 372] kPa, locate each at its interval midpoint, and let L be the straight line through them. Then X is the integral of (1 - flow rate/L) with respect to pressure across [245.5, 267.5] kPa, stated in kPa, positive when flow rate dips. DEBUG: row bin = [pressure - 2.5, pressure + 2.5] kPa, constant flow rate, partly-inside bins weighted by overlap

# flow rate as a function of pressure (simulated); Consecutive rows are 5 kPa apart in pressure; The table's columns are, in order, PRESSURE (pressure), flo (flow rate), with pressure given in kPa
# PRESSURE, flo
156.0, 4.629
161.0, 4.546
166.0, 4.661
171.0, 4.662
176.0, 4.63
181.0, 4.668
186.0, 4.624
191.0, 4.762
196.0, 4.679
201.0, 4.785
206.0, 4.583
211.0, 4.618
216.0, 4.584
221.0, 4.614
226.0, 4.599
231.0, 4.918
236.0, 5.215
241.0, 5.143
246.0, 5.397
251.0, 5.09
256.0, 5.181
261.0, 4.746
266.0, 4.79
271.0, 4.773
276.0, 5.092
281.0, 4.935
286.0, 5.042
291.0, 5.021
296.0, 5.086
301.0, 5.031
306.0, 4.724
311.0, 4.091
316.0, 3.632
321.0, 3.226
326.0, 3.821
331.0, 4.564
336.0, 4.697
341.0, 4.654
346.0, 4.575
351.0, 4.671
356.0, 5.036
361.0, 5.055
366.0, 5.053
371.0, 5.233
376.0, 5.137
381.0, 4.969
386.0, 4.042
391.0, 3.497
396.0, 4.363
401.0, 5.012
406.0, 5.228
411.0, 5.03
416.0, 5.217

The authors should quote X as -1.73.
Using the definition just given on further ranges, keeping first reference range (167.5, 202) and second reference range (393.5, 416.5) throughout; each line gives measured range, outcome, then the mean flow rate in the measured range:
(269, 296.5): -1.08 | 4.99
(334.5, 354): 0.87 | 4.66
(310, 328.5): 4.52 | 3.66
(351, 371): -0.53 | 5.02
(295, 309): -0.23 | 4.9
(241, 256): -1.44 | 5.22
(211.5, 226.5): 0.39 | 4.6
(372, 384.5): -0.20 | 4.99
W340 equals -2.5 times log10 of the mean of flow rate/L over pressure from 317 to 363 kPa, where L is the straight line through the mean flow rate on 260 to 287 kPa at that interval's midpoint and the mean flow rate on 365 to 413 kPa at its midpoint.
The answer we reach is 0.09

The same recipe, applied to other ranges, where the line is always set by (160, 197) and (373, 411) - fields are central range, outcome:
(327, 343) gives 0.020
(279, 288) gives -0.076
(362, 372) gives -0.105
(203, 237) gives -0.013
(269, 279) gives -0.066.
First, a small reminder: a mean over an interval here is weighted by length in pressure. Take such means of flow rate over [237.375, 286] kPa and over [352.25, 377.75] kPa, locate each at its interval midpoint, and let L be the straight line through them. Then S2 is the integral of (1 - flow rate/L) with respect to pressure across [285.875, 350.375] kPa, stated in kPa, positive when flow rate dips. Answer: 7.6 kPa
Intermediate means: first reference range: 5.02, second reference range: 5.08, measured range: 4.46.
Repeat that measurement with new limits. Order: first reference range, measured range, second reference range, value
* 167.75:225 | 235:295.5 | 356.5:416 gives -4.14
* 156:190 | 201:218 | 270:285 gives 0.45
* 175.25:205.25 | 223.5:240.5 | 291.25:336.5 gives -1.37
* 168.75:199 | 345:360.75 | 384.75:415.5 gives -0.72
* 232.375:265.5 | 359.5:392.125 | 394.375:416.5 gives 1.59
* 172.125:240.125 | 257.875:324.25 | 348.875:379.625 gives 3.53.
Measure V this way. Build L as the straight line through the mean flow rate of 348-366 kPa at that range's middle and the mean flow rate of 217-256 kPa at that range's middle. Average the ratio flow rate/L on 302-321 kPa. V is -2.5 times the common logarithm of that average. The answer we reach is 0.206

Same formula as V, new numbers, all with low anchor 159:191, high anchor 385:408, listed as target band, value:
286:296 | -0.12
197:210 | -0.01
